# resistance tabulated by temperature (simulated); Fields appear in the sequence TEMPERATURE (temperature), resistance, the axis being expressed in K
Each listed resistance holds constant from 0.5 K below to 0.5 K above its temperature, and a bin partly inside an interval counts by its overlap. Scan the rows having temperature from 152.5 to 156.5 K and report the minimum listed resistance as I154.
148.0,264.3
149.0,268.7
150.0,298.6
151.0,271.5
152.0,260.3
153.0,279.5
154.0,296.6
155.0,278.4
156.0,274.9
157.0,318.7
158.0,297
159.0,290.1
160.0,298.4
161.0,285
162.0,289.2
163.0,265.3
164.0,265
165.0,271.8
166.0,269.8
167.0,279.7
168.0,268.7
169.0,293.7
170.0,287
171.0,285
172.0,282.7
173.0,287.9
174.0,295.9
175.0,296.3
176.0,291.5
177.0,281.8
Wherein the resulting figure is 274.9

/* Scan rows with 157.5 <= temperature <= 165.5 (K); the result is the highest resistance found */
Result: 298.4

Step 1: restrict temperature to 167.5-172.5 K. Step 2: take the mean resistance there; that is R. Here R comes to 283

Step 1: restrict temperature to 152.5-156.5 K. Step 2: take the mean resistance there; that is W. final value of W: 282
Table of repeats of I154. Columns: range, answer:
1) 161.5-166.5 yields 265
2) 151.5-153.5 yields 260.3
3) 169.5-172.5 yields 282.7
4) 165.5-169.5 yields 268.7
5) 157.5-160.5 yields 290.1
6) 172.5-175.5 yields 287.9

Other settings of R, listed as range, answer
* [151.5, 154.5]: 279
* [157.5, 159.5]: 294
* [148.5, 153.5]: 276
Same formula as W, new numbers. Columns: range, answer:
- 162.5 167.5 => 270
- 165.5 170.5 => 280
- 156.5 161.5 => 298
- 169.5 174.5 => 288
